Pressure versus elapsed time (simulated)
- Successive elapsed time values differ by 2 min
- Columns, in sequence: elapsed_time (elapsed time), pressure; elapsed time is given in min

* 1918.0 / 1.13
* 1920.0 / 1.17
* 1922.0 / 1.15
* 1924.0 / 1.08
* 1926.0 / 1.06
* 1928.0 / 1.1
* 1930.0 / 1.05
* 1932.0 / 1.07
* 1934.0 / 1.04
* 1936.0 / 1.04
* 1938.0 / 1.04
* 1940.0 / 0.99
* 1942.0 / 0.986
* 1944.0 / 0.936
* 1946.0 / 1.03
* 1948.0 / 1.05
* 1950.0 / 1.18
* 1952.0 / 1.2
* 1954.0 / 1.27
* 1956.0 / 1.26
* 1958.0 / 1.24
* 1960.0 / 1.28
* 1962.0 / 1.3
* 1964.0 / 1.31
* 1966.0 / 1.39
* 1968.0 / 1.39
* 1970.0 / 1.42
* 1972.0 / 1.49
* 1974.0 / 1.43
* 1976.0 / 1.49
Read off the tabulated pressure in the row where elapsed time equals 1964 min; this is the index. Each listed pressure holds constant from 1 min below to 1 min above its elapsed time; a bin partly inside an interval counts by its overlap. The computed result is 1.31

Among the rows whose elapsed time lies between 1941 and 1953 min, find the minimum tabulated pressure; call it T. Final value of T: 0.936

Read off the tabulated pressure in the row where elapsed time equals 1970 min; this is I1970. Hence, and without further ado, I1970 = 1.42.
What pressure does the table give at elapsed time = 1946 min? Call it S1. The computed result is 1.03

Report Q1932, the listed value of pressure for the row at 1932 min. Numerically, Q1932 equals 1.07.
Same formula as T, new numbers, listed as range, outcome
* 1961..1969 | 1.3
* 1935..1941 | 0.99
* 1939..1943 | 0.986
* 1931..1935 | 1.04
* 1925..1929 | 1.06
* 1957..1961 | 1.24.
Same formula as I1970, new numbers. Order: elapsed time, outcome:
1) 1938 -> 1.04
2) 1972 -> 1.49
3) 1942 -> 0.986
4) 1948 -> 1.05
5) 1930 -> 1.05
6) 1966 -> 1.39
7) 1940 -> 0.99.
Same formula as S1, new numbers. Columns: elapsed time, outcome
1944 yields 0.936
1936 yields 1.04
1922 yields 1.15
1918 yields 1.13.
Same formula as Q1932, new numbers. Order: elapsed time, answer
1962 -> 1.3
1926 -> 1.06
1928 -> 1.1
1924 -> 1.08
